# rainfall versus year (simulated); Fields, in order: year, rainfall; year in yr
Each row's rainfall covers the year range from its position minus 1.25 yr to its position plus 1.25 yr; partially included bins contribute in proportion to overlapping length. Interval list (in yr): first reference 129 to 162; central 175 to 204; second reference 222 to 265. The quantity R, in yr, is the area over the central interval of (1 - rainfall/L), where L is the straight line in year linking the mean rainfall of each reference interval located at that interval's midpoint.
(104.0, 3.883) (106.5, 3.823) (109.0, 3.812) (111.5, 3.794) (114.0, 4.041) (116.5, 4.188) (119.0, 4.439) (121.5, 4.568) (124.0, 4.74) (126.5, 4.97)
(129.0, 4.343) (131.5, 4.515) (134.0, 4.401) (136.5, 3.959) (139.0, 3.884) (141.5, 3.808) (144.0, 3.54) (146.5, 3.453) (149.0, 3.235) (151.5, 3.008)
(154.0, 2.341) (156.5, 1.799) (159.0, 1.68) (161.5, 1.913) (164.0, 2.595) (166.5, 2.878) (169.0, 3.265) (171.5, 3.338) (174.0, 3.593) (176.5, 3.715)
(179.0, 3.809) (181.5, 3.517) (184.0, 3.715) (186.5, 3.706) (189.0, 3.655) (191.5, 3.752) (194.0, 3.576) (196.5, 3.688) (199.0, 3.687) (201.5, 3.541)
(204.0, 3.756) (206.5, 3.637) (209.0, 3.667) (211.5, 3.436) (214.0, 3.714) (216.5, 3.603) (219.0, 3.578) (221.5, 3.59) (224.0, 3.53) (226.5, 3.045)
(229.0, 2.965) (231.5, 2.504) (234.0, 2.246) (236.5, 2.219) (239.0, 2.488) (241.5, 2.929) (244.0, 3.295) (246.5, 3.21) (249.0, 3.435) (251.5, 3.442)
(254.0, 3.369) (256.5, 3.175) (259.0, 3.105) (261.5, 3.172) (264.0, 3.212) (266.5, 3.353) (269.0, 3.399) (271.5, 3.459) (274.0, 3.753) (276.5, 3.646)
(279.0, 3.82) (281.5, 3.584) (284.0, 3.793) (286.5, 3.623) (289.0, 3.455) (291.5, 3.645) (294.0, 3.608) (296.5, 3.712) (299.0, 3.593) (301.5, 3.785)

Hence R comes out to -4.70 yr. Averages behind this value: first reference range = 3.27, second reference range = 3.03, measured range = 3.67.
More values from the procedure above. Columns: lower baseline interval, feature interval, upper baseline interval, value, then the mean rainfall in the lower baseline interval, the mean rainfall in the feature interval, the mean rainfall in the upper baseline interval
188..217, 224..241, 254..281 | 4.2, 3.64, 2.66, 3.41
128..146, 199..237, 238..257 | 1.2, 4.03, 3.3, 3.18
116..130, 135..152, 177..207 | 2.8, 4.56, 3.59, 3.67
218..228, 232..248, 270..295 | 3.5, 3.42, 2.73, 3.64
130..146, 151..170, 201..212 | 7.2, 4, 2.4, 3.62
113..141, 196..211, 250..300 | 1.0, 4.36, 3.65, 3.5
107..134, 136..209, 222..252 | 7.3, 4.33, 3.31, 2.95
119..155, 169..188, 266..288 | 1.2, 3.94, 3.6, 3.61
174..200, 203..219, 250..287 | -0.1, 3.68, 3.63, 3.46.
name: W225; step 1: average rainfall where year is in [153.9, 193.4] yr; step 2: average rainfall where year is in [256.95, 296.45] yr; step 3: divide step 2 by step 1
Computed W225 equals 1.13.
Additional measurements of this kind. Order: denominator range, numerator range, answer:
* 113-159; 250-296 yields 0.92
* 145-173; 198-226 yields 1.33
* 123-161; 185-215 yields 1.03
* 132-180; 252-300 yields 1.10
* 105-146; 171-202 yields 0.88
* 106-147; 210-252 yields 0.75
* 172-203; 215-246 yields 0.82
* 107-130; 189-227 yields 0.84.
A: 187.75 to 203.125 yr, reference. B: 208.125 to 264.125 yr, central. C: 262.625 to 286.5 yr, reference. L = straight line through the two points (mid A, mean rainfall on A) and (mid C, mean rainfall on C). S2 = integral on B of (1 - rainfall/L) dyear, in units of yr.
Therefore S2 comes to 6.8 yr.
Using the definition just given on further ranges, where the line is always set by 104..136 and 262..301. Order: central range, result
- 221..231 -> 1.6 yr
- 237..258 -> 3.3 yr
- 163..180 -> 3.1 yr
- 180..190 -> 0.9 yr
